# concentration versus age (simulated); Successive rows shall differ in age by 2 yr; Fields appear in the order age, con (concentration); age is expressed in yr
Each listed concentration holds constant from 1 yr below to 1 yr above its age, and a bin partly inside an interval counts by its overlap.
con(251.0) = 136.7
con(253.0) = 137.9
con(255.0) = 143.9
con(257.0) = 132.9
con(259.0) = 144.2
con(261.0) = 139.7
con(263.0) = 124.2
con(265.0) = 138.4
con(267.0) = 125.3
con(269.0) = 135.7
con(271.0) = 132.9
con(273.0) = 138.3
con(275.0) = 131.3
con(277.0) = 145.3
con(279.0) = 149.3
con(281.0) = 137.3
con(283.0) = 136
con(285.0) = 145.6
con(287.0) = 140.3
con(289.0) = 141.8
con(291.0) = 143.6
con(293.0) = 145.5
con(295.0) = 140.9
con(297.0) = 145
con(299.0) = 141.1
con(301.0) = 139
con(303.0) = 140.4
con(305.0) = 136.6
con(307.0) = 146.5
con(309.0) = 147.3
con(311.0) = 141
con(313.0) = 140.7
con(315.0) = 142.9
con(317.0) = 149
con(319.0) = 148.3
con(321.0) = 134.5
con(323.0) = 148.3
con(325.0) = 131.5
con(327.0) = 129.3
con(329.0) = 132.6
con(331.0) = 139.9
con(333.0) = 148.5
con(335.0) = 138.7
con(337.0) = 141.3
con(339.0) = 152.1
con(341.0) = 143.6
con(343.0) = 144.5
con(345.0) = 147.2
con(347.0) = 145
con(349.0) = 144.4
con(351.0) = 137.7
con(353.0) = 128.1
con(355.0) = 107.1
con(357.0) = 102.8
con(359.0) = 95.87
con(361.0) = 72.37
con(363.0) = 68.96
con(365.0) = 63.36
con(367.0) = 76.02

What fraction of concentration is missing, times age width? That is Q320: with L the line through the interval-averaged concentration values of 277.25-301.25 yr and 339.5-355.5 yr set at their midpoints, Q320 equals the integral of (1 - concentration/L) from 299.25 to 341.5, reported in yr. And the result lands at -0.4 yr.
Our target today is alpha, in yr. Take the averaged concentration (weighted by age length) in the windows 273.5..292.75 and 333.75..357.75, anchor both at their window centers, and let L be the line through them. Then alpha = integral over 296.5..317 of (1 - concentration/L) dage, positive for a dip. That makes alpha -0.4 yr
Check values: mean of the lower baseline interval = 141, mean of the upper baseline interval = 137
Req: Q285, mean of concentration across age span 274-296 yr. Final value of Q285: 142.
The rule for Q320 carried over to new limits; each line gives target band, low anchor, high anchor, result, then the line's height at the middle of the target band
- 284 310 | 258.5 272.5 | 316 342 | -0.92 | 138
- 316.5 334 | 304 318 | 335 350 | 0.51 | 144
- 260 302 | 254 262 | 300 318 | 0.71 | 141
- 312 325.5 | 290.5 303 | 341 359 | -0.50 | 138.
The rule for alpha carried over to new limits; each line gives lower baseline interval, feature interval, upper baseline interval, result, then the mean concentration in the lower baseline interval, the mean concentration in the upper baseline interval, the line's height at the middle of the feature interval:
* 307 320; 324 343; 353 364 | -2.93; 145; 92.9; 122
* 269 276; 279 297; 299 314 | -0.57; 134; 142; 138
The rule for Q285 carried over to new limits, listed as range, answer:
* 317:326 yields 142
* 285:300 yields 143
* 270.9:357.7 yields 140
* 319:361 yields 133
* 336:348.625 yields 146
